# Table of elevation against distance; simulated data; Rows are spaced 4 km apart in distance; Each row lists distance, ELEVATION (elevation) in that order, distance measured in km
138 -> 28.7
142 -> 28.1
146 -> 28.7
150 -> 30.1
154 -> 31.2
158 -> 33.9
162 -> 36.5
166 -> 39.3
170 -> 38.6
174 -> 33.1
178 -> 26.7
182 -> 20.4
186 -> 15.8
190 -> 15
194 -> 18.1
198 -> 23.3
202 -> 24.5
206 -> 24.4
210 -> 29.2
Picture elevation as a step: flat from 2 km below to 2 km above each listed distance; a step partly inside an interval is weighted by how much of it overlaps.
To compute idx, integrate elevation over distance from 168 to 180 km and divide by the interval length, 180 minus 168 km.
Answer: 32.8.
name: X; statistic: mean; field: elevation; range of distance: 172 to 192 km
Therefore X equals 22.2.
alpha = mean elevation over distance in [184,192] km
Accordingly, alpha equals 15.4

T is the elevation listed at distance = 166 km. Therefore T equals 39.3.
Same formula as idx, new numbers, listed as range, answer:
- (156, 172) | 37.1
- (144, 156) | 30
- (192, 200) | 20.7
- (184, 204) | 19.3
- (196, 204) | 23.9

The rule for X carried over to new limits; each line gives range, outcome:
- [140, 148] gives 28.4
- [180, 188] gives 18.1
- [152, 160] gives 32.5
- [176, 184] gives 23.5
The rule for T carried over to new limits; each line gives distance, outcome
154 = 31.2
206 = 24.4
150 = 30.1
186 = 15.8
